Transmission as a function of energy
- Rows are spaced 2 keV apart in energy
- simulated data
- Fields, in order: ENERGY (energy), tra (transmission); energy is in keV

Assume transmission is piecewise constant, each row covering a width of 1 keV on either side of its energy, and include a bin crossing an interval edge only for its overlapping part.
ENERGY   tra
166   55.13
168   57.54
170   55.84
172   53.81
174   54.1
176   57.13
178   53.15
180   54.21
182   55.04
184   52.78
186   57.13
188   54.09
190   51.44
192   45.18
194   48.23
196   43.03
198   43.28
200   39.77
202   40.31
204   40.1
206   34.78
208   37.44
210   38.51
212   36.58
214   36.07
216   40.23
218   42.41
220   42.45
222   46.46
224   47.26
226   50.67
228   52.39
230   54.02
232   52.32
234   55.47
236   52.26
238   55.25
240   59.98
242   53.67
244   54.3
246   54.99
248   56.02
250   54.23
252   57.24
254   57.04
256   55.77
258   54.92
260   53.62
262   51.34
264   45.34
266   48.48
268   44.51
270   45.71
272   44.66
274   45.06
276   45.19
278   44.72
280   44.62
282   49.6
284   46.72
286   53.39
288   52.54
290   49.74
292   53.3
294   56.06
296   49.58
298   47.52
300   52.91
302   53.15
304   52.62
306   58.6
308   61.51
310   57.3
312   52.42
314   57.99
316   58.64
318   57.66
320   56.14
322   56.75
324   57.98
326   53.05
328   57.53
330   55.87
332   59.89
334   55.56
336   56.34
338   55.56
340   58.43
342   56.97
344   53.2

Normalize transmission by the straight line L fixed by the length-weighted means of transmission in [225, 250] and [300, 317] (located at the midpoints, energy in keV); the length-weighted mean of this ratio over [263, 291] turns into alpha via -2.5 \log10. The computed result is 0.18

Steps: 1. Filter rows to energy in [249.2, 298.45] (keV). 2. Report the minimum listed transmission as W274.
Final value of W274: 44.51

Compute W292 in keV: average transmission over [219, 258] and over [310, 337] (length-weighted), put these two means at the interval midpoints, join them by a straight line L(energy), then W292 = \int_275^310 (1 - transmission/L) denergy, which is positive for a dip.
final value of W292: 2.52 keV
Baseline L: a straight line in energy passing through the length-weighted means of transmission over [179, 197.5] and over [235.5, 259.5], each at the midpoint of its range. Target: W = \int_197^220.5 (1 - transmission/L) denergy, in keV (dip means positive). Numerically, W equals 5.9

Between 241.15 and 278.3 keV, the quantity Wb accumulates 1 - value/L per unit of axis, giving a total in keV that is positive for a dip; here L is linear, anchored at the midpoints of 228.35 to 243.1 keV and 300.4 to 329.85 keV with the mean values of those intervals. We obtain 2.8 keV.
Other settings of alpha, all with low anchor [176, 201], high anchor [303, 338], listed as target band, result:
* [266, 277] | 0.195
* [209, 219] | 0.306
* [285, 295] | 0.045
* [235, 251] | -0.045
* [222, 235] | 0.011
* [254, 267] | 0.035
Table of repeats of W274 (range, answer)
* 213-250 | 36.07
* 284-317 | 46.72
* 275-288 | 44.62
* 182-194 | 45.18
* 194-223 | 34.78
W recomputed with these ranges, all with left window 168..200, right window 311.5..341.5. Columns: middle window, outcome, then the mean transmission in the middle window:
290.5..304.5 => 0.9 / 52.1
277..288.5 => 1.4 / 48.4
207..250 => 3.8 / 48.6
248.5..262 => -0.2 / 55.2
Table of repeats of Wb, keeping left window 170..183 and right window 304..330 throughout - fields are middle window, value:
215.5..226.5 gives 2.1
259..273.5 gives 2.2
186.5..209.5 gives 4.8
